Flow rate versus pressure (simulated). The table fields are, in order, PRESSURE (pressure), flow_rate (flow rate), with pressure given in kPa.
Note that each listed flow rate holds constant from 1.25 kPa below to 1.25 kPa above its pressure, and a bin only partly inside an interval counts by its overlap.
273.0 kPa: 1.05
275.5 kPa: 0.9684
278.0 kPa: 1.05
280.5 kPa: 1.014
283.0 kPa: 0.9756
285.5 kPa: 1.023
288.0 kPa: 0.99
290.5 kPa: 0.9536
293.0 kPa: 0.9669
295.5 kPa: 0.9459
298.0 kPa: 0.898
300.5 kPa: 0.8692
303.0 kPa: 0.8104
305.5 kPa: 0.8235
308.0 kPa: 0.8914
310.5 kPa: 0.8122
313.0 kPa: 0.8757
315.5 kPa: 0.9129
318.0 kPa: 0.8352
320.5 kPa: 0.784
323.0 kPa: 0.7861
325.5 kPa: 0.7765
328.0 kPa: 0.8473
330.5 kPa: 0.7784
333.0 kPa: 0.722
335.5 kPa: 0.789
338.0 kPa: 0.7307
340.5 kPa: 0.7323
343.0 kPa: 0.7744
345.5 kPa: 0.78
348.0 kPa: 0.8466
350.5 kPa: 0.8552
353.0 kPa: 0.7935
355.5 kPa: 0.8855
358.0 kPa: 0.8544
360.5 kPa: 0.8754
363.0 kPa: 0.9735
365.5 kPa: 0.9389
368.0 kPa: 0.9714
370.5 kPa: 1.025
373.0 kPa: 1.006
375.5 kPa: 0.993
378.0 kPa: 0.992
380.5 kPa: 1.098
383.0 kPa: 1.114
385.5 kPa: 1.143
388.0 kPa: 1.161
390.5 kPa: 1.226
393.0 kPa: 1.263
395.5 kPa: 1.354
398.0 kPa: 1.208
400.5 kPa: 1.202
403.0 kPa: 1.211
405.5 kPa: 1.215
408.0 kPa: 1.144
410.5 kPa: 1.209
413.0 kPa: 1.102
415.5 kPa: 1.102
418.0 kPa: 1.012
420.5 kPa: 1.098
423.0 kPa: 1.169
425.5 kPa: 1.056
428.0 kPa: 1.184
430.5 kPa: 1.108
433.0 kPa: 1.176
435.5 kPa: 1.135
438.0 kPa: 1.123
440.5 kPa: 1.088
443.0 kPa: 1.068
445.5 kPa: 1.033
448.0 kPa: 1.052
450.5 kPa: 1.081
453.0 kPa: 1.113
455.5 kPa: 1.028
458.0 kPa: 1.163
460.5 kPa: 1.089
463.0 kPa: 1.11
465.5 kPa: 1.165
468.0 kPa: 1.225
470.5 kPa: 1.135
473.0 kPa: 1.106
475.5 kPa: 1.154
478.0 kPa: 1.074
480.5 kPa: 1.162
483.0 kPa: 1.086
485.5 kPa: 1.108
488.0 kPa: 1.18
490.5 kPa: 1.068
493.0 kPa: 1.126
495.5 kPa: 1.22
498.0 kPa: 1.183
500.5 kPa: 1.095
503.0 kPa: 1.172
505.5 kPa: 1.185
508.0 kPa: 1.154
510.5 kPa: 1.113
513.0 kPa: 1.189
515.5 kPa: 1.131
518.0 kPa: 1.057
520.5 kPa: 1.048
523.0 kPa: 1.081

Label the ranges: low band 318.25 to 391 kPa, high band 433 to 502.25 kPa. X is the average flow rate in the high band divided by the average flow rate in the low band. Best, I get 1.24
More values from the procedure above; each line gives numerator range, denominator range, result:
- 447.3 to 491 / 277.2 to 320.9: 1.22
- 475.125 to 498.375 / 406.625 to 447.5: 1.02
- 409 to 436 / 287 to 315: 1.26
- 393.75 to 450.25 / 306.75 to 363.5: 1.39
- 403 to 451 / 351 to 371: 1.23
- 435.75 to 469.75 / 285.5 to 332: 1.27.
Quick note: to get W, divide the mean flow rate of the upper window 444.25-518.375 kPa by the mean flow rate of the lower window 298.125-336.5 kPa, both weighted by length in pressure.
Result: 1.4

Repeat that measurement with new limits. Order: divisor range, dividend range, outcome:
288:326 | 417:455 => 1.27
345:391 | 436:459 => 1.11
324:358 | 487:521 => 1.43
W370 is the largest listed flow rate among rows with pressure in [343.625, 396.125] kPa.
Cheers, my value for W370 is 1.354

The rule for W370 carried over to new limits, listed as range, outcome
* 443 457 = 1.113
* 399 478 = 1.225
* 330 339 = 0.789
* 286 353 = 0.99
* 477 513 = 1.22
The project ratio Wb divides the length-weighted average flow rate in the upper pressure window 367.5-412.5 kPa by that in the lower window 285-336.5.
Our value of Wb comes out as 1.3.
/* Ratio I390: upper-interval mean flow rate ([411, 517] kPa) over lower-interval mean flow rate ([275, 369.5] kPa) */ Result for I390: 1.3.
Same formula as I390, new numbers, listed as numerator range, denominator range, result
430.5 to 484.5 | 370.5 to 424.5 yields 0.98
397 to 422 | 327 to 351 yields 1.47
